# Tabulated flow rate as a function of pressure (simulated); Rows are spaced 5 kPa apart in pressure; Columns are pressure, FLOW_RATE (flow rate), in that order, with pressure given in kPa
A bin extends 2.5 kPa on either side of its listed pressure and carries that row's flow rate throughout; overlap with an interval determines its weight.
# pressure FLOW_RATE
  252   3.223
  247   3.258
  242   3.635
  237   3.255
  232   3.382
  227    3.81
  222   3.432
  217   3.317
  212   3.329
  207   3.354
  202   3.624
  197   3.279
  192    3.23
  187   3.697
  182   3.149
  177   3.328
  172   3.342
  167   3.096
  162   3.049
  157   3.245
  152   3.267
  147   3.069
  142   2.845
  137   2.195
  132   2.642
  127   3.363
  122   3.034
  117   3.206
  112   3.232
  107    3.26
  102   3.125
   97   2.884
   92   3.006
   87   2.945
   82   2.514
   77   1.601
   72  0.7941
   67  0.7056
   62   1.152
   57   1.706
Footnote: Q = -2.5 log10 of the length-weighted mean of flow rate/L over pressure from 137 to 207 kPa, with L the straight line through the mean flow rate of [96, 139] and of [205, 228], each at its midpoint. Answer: 0.01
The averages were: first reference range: 3.01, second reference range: 3.43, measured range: 3.21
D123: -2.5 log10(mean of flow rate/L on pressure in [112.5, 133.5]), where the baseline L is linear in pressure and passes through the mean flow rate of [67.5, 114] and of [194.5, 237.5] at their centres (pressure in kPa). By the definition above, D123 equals -0.13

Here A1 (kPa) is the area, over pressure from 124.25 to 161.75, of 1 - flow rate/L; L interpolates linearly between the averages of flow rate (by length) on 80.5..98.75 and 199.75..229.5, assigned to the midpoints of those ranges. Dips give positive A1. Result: 2.0 kPa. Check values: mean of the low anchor 2.85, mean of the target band 2.95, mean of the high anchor 3.48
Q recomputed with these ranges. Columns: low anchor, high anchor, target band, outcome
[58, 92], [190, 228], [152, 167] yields -0.14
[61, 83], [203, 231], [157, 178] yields -0.18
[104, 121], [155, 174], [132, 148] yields 0.20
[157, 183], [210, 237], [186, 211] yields -0.03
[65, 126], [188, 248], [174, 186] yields -0.05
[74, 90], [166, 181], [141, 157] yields -0.03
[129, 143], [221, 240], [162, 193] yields -0.11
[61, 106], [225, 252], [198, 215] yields -0.08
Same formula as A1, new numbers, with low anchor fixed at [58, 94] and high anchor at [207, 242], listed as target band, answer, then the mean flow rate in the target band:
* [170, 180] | -1.5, 3.33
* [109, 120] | -4.9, 3.21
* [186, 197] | -1.2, 3.39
